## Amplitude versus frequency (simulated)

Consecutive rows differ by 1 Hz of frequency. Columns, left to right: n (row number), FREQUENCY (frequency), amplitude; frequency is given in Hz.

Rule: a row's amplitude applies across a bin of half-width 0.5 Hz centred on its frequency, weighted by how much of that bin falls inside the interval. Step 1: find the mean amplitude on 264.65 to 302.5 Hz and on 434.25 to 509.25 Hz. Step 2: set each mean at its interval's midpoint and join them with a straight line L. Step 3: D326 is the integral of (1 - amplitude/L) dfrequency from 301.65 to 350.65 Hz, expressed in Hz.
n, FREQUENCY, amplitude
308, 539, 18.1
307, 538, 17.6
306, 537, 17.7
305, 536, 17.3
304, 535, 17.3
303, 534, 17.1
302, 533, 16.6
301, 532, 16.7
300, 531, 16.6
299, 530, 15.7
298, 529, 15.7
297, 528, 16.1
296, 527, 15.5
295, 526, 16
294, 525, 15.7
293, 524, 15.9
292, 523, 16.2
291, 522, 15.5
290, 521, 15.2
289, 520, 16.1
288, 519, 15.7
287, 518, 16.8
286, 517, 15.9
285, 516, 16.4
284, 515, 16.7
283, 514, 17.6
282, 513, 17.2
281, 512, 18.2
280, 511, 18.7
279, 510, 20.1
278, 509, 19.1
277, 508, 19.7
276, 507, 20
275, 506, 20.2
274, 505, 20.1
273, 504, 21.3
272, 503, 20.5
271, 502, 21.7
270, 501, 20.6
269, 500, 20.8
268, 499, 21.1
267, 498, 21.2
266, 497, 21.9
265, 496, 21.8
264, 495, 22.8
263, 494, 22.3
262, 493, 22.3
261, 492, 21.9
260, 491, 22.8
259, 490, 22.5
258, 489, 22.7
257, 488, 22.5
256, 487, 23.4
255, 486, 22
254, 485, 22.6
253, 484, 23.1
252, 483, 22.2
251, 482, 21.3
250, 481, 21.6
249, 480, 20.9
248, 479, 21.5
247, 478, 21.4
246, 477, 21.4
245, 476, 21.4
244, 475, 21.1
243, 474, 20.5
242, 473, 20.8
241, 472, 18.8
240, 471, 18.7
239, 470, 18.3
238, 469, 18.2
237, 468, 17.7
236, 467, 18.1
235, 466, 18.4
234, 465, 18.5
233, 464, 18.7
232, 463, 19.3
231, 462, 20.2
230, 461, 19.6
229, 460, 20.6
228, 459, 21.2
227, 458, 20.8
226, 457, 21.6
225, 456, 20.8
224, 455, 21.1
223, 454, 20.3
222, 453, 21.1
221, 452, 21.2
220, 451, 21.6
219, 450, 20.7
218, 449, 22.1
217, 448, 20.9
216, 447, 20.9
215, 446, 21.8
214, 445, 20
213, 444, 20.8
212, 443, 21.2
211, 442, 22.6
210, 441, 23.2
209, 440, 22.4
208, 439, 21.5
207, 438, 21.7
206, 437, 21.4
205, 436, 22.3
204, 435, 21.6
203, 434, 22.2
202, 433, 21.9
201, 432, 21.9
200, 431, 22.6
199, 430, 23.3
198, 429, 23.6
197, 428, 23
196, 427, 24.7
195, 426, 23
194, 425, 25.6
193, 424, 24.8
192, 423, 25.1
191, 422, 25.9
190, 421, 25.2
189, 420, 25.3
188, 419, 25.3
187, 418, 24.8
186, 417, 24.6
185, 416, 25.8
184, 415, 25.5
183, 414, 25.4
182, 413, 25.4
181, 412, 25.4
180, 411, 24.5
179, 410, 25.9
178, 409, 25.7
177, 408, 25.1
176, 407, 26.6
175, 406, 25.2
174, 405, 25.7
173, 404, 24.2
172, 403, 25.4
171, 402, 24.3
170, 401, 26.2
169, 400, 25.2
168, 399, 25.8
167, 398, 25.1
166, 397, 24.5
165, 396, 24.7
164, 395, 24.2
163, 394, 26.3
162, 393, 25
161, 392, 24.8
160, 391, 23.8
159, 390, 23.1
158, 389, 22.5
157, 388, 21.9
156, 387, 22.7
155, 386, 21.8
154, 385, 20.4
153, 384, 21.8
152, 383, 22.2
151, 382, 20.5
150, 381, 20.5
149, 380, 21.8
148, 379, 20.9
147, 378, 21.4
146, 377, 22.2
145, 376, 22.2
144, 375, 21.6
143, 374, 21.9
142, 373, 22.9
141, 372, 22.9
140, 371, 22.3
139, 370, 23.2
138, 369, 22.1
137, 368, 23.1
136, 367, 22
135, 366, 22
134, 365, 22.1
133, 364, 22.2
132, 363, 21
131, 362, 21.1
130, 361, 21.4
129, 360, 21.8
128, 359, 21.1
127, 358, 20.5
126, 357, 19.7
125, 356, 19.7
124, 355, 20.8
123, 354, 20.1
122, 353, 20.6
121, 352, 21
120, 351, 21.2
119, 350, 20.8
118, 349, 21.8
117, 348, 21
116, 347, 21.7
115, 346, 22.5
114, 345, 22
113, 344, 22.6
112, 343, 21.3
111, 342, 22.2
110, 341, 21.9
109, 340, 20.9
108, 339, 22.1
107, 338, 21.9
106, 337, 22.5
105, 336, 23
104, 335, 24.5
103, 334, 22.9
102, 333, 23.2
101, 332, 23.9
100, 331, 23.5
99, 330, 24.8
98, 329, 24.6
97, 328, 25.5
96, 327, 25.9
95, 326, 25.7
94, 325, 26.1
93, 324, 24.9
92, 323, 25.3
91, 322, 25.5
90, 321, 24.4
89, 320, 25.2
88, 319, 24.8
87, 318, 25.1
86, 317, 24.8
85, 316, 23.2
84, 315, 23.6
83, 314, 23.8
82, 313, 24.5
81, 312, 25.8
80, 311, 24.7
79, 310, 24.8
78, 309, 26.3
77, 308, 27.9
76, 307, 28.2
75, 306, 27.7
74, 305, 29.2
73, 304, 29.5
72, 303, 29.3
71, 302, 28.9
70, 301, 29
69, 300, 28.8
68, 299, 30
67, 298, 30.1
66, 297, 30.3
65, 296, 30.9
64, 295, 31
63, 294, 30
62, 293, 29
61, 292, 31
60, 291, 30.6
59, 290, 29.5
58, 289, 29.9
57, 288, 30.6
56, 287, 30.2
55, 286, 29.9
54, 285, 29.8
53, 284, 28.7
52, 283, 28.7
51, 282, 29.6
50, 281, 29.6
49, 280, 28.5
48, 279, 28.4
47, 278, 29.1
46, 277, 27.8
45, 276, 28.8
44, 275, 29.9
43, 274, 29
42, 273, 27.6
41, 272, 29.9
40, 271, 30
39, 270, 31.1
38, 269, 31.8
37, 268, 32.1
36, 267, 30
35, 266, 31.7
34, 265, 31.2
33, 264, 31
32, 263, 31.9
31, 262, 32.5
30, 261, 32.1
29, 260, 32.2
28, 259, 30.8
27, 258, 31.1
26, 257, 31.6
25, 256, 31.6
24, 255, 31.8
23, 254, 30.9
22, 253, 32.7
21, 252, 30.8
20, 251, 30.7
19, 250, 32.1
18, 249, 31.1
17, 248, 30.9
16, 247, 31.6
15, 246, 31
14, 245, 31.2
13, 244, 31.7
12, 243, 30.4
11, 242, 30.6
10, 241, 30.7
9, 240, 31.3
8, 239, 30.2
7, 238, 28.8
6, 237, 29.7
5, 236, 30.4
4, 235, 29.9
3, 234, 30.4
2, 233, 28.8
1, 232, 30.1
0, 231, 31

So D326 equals 6.1 Hz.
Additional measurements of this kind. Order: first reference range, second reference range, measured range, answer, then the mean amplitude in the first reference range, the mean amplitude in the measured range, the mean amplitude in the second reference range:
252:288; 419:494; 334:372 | 6.87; 30.4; 21.7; 21.6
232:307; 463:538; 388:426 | -2.09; 30.3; 25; 19.3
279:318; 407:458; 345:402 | 6.87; 28.3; 22.3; 23.1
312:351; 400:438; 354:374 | 1.85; 23.5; 21.6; 24.4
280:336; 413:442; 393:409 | -0.50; 27.2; 25.2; 23.7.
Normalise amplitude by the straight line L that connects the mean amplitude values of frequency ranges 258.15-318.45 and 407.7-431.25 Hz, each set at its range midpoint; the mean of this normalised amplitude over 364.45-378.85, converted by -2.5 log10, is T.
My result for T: 0.18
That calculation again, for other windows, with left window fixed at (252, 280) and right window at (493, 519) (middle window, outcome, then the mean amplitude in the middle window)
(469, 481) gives 0.04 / 20.4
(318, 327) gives 0.11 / 25.3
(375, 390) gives 0.17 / 21.7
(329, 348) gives 0.20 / 22.6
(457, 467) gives 0.10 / 19.7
